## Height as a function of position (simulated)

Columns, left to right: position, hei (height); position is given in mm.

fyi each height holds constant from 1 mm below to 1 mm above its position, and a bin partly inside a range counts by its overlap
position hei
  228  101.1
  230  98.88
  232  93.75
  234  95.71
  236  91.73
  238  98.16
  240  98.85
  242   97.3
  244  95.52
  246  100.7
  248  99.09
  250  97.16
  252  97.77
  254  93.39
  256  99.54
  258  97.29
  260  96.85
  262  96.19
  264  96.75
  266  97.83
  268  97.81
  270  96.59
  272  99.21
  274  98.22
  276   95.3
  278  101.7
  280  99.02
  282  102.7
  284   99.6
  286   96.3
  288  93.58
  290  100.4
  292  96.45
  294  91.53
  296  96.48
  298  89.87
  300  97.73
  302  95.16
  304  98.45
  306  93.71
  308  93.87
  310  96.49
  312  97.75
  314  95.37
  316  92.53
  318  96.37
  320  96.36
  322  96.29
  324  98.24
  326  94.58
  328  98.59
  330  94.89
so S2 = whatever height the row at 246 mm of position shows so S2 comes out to 100.7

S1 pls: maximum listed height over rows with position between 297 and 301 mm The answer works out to 97.73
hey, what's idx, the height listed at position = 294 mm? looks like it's 91.53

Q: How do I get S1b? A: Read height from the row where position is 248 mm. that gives 99.09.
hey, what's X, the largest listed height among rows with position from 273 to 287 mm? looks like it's 102.7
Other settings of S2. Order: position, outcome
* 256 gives 99.54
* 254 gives 93.39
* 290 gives 100.4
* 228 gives 101.1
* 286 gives 96.3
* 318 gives 96.37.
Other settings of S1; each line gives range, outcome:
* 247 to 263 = 99.54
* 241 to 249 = 100.7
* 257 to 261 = 97.29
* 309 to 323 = 97.75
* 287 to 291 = 100.4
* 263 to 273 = 99.21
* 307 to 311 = 96.49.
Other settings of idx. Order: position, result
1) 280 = 99.02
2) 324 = 98.24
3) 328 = 98.59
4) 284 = 99.6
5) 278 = 101.7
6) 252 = 97.77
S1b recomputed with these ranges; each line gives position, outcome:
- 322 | 96.29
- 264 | 96.75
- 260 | 96.85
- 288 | 93.58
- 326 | 94.58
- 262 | 96.19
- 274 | 98.22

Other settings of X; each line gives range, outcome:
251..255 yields 97.77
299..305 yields 98.45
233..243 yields 98.85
